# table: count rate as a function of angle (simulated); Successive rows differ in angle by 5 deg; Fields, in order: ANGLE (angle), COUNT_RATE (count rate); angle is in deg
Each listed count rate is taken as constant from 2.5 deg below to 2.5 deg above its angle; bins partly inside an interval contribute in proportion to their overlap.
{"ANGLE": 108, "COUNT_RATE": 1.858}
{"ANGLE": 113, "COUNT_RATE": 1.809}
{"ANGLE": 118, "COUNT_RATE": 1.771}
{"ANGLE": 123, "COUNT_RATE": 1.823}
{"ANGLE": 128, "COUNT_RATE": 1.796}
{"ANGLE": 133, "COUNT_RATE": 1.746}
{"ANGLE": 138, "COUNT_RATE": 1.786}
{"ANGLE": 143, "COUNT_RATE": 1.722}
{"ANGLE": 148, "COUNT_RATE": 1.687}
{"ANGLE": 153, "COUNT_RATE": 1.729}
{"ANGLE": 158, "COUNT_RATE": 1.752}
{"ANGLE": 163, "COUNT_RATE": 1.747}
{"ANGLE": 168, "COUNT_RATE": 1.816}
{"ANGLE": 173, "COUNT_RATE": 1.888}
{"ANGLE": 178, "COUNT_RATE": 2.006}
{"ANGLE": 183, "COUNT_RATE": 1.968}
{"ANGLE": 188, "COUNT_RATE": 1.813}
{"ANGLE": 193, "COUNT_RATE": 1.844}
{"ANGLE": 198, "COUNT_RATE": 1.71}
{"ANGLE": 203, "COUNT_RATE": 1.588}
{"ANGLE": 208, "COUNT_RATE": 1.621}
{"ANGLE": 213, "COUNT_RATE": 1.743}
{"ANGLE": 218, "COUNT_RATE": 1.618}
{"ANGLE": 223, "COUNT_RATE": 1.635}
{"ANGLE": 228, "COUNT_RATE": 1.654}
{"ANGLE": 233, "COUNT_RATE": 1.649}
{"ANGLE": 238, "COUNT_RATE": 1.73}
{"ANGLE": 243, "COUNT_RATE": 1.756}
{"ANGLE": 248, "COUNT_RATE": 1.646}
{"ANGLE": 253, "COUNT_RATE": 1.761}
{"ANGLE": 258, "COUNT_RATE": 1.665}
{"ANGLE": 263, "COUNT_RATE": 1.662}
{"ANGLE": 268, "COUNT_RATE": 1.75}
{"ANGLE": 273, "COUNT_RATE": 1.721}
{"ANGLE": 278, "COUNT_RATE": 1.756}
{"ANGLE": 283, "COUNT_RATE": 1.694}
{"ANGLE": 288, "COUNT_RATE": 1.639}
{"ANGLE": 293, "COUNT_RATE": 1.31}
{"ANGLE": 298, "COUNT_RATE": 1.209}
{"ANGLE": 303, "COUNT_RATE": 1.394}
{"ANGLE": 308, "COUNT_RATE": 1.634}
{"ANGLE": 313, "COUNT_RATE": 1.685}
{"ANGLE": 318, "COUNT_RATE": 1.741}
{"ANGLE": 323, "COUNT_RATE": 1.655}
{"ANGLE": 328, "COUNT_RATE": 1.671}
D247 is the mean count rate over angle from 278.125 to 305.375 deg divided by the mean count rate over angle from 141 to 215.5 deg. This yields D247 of 0.8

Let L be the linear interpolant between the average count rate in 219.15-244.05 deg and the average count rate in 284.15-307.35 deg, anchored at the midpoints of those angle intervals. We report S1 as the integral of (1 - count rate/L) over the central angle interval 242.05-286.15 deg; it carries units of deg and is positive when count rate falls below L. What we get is -4.6 deg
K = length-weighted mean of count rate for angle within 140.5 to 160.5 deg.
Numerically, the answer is 1.72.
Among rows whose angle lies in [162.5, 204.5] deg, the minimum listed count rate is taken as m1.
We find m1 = 1.588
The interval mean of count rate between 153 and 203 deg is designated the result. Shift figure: 1.82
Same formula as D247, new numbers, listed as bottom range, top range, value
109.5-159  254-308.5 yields 0.90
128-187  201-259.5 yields 0.93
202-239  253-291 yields 1.03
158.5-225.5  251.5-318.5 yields 0.91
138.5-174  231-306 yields 0.92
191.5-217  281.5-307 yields 0.86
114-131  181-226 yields 0.96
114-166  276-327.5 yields 0.90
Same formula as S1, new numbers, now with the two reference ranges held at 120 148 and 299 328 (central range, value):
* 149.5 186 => -2.2 deg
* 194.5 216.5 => 0.4 deg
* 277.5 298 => 1.2 deg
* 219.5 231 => 0.3 deg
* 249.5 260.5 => -0.3 deg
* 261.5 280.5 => -1.0 deg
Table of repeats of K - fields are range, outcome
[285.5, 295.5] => 1.47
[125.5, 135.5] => 1.77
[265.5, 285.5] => 1.73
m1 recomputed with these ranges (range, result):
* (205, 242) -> 1.618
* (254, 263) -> 1.662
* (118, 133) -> 1.746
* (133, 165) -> 1.687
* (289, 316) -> 1.209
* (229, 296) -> 1.31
